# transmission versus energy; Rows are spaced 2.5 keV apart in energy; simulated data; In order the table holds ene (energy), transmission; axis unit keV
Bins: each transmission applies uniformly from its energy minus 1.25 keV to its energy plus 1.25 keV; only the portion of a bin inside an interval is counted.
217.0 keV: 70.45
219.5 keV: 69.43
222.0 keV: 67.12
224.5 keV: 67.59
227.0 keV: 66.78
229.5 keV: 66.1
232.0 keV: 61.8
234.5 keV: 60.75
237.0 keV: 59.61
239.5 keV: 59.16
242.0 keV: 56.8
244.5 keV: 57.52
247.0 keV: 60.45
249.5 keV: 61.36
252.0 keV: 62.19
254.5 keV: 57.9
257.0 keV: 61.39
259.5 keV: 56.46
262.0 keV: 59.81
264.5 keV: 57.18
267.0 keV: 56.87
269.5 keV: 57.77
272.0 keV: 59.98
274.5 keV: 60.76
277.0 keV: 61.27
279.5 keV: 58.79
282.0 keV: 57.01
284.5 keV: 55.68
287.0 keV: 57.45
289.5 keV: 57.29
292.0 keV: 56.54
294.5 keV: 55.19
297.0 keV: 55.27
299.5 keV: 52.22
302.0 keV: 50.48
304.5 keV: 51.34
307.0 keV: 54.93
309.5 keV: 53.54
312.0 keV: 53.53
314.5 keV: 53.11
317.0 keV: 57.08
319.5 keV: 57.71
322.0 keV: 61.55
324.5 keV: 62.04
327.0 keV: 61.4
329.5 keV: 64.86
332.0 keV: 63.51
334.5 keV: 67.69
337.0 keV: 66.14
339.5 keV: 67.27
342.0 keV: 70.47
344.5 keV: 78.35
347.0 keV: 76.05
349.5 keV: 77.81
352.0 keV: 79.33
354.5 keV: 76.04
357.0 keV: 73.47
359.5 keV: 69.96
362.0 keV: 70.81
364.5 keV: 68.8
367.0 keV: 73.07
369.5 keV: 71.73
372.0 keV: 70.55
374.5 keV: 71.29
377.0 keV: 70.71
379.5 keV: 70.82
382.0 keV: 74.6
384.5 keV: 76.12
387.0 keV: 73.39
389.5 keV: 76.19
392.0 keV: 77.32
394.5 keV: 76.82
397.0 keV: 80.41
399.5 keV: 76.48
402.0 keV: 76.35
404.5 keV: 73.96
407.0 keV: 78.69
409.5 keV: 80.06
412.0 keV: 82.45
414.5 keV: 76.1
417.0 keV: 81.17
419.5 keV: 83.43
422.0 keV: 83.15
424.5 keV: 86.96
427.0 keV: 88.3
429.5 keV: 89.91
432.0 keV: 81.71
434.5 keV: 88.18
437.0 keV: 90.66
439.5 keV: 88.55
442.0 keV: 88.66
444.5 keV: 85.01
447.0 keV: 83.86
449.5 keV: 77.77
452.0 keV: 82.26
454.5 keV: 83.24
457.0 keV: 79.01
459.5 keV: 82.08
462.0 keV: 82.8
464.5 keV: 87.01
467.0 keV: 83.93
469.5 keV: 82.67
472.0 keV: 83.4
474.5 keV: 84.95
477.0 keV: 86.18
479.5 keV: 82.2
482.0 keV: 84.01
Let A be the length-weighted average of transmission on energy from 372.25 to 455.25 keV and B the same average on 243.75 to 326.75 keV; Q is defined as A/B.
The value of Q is 1.40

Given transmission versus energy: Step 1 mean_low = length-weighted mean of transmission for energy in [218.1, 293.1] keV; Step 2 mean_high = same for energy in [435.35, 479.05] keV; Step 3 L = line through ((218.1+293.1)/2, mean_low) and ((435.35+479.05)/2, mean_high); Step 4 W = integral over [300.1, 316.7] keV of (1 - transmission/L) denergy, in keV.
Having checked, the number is 3.4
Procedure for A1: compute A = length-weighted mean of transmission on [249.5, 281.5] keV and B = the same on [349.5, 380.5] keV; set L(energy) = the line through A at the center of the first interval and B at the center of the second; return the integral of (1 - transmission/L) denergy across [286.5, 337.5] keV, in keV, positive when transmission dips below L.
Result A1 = 6.10 keV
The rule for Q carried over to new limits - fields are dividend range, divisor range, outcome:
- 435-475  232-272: 1.42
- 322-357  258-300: 1.22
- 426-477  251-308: 1.48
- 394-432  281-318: 1.48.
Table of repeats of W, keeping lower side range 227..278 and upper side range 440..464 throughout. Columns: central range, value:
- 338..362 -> -0.95 keV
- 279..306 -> 3.94 keV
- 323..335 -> 0.91 keV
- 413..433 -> -1.04 keV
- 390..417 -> -0.19 keV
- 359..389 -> 0.83 keV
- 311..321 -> 1.74 keV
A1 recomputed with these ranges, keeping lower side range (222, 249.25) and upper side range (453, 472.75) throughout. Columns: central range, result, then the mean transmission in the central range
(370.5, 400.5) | 0.5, 74.5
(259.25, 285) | 2.7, 58.5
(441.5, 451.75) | -0.2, 83.3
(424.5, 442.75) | -1.7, 87.9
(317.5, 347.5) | 2.1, 65.9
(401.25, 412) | 0.0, 77.9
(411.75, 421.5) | -0.3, 80.8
